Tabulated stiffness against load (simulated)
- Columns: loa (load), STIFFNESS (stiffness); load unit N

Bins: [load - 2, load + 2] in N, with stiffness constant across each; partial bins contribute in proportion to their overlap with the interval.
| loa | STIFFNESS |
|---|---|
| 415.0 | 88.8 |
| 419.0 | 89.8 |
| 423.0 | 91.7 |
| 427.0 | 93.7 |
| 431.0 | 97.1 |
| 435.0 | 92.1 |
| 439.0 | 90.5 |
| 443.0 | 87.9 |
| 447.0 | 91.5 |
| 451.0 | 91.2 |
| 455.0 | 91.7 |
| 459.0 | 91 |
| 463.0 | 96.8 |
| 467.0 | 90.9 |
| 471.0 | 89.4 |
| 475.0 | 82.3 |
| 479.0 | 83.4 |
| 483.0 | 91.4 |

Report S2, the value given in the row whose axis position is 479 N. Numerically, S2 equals 83.4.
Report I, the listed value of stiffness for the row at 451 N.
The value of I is 91.2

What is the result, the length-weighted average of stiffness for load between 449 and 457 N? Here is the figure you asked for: 91.5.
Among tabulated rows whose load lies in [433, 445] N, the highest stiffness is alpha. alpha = 92.1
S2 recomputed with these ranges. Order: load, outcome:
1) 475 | 82.3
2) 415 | 88.8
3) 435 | 92.1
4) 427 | 93.7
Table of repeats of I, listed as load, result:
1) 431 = 97.1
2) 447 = 91.5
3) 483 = 91.4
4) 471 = 89.4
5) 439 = 90.5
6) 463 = 96.8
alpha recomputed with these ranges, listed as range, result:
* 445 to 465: 96.8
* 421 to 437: 97.1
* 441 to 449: 91.5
